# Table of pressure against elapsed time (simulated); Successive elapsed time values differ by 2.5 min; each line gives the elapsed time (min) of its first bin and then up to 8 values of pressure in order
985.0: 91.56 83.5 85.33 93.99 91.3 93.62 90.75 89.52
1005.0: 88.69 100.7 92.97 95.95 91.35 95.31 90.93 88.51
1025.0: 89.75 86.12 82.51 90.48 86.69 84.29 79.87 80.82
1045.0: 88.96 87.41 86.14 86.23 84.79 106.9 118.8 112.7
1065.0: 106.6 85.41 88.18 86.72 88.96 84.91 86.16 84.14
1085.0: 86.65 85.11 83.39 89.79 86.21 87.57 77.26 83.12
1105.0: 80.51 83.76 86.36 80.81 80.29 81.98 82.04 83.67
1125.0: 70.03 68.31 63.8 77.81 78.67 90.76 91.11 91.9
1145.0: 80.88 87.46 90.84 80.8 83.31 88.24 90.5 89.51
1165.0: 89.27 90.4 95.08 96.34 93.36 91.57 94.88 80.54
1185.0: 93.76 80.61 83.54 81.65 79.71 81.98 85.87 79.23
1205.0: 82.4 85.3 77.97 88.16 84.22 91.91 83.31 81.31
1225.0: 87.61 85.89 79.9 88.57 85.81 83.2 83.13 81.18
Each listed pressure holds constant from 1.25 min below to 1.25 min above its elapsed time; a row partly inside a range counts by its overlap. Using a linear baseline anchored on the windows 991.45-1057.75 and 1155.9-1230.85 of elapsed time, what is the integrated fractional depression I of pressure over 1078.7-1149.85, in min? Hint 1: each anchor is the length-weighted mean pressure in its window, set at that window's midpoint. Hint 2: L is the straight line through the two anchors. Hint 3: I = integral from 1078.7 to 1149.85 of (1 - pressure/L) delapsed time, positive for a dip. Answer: 4.29 min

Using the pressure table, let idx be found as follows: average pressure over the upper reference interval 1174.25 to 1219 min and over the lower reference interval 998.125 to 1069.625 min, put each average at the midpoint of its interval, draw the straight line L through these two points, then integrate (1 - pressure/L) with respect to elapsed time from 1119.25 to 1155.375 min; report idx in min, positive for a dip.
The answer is 2.6 min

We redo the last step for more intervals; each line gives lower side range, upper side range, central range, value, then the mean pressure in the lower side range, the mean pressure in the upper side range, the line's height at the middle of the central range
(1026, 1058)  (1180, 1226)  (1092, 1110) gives 0.36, 86.6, 84.1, 85.7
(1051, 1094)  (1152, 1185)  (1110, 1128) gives 2.34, 92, 89.9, 91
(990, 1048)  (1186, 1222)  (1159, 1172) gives -1.03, 89.5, 83.3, 84.6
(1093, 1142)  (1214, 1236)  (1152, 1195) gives -2.58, 81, 85.4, 83.3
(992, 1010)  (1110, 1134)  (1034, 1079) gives -3.14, 92.6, 77.1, 85.5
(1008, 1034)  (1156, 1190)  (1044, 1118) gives 1.48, 90.6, 90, 90.4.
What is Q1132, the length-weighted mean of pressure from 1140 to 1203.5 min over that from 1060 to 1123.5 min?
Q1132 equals 1.00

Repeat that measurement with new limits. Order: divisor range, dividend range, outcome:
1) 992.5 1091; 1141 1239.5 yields 0.95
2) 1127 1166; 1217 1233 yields 1.01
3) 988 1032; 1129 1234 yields 0.94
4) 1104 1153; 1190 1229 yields 1.03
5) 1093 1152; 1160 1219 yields 1.06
